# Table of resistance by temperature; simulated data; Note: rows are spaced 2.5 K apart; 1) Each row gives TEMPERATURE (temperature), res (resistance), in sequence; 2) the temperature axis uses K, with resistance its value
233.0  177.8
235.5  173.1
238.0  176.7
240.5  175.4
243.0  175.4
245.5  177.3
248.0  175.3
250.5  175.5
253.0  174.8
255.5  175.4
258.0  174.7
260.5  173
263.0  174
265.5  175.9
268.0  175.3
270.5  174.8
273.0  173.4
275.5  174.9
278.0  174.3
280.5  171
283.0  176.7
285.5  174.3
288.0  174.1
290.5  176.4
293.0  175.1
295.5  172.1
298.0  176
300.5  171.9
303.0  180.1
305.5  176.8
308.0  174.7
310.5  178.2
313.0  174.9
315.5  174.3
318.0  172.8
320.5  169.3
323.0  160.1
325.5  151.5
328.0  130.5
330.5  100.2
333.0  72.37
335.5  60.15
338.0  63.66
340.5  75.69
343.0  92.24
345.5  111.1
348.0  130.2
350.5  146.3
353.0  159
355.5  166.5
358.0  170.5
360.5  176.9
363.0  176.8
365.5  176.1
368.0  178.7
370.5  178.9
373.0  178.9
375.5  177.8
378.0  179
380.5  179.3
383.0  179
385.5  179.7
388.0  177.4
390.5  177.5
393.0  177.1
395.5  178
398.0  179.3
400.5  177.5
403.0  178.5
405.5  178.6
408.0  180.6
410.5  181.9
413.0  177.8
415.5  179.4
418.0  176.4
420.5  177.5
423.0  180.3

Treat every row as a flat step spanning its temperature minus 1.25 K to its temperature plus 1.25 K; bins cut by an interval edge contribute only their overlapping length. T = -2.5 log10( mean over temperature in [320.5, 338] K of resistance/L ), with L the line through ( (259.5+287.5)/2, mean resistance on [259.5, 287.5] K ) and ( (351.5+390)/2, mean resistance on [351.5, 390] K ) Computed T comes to 0.47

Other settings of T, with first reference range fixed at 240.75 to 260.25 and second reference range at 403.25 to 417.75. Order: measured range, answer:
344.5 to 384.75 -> 0.07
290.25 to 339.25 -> 0.18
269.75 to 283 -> 0.01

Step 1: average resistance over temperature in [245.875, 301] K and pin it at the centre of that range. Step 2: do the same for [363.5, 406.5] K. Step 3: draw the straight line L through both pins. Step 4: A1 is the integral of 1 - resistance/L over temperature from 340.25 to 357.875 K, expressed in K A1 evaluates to 4.5 K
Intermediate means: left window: 175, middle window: 132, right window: 178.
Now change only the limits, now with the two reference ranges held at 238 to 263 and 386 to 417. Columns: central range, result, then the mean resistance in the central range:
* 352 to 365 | 0.52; 171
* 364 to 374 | -0.01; 178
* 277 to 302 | 0.26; 174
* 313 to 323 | 0.33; 171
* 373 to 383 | -0.04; 179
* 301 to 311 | -0.03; 177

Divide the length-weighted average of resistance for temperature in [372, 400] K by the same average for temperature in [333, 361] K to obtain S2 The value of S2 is 1.5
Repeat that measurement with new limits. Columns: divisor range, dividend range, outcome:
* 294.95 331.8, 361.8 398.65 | 1.09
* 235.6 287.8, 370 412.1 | 1.02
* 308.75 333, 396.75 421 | 1.17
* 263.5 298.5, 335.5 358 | 0.67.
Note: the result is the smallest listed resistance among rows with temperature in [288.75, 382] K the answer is 60.15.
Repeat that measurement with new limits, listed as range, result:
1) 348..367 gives 130.2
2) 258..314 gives 171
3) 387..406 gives 177.1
